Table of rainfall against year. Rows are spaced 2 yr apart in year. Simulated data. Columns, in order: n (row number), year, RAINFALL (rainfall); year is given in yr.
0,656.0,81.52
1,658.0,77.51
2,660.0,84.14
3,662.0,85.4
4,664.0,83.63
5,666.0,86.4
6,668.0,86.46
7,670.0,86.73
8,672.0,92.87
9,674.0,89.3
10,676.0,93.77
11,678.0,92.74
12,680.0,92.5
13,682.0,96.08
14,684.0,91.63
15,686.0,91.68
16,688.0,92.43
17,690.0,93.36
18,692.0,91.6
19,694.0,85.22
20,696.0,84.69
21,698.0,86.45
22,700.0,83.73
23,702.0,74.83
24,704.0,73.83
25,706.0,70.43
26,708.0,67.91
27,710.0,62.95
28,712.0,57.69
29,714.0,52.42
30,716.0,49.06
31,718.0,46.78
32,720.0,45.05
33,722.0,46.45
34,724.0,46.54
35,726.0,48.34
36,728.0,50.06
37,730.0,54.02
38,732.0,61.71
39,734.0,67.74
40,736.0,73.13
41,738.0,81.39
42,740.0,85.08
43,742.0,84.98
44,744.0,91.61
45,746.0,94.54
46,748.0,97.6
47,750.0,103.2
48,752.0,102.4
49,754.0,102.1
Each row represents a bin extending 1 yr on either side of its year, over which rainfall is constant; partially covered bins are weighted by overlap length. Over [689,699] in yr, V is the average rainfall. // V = 88.3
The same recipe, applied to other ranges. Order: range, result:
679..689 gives 92.9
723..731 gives 49.7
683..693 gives 92.1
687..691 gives 92.9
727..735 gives 58.4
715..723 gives 46.8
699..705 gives 77.5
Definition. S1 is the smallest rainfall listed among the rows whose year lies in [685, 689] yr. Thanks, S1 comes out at 91.68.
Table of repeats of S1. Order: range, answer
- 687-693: 91.6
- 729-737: 54.02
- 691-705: 73.83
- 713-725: 45.05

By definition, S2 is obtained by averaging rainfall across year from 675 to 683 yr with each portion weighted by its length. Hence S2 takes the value 93.8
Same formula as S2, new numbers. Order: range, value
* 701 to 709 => 71.8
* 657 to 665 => 82.7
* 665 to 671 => 86.5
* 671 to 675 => 91.1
